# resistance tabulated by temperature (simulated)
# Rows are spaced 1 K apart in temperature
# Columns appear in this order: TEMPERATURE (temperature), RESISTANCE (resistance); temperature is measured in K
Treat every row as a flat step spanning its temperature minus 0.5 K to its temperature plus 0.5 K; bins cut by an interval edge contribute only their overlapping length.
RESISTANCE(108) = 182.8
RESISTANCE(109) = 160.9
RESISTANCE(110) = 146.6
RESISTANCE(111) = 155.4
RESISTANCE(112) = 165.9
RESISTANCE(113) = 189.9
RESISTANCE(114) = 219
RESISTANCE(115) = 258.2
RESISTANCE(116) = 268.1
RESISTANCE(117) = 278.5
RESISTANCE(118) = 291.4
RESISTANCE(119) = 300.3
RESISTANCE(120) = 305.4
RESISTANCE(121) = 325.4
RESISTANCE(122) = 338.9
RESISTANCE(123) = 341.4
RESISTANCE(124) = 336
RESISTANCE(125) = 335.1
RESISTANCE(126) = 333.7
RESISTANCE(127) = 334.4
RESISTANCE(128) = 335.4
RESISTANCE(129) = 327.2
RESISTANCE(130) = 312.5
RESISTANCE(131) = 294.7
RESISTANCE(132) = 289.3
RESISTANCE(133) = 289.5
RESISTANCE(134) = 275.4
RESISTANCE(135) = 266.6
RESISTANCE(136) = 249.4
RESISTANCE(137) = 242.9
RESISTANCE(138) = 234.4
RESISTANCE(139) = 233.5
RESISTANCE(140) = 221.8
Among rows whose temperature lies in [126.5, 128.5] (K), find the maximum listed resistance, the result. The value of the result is 335.4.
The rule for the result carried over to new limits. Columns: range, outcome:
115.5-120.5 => 305.4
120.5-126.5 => 341.4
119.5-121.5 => 325.4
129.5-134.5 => 312.5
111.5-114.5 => 219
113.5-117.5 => 278.5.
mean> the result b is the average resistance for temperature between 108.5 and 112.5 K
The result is 157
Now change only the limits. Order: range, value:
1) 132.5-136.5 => 270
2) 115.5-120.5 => 289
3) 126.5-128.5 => 335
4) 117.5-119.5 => 296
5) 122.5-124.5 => 339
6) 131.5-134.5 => 285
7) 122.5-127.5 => 336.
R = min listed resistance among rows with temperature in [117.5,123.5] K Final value 291.4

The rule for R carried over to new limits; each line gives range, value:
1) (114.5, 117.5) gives 258.2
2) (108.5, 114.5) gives 146.6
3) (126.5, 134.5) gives 275.4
